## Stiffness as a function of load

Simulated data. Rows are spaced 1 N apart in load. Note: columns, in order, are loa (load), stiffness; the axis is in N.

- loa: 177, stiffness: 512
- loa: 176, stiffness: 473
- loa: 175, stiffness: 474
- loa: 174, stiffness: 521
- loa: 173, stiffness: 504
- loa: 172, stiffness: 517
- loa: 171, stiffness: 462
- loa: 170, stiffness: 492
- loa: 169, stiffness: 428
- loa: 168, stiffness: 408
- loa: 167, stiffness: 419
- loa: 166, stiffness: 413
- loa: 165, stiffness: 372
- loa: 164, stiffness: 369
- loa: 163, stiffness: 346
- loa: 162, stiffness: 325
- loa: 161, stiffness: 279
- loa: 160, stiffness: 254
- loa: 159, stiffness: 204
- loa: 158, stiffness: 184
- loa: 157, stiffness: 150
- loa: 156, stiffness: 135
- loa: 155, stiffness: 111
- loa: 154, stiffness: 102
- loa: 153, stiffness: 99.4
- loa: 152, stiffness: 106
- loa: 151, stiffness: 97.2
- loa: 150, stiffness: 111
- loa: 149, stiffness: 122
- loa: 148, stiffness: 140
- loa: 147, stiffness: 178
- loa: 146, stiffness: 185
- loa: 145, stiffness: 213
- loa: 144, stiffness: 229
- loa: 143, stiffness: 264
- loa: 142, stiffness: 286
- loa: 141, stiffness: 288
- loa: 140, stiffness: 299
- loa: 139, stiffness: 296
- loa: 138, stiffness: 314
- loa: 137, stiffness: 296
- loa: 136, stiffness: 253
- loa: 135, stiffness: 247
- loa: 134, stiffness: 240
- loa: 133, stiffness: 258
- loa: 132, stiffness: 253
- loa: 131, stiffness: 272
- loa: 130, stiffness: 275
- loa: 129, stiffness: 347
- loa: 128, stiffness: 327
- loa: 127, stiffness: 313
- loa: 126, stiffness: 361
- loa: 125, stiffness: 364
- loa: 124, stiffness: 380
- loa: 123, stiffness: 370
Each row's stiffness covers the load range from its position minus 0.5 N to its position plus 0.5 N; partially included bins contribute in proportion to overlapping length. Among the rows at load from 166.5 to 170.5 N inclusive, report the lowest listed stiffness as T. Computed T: 408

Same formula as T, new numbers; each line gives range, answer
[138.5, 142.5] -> 286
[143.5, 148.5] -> 140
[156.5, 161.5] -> 150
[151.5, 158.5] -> 99.4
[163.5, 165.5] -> 369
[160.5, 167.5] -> 279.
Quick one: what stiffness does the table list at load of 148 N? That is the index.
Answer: 140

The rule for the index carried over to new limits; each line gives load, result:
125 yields 364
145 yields 213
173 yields 504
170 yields 492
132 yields 253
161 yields 279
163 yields 346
